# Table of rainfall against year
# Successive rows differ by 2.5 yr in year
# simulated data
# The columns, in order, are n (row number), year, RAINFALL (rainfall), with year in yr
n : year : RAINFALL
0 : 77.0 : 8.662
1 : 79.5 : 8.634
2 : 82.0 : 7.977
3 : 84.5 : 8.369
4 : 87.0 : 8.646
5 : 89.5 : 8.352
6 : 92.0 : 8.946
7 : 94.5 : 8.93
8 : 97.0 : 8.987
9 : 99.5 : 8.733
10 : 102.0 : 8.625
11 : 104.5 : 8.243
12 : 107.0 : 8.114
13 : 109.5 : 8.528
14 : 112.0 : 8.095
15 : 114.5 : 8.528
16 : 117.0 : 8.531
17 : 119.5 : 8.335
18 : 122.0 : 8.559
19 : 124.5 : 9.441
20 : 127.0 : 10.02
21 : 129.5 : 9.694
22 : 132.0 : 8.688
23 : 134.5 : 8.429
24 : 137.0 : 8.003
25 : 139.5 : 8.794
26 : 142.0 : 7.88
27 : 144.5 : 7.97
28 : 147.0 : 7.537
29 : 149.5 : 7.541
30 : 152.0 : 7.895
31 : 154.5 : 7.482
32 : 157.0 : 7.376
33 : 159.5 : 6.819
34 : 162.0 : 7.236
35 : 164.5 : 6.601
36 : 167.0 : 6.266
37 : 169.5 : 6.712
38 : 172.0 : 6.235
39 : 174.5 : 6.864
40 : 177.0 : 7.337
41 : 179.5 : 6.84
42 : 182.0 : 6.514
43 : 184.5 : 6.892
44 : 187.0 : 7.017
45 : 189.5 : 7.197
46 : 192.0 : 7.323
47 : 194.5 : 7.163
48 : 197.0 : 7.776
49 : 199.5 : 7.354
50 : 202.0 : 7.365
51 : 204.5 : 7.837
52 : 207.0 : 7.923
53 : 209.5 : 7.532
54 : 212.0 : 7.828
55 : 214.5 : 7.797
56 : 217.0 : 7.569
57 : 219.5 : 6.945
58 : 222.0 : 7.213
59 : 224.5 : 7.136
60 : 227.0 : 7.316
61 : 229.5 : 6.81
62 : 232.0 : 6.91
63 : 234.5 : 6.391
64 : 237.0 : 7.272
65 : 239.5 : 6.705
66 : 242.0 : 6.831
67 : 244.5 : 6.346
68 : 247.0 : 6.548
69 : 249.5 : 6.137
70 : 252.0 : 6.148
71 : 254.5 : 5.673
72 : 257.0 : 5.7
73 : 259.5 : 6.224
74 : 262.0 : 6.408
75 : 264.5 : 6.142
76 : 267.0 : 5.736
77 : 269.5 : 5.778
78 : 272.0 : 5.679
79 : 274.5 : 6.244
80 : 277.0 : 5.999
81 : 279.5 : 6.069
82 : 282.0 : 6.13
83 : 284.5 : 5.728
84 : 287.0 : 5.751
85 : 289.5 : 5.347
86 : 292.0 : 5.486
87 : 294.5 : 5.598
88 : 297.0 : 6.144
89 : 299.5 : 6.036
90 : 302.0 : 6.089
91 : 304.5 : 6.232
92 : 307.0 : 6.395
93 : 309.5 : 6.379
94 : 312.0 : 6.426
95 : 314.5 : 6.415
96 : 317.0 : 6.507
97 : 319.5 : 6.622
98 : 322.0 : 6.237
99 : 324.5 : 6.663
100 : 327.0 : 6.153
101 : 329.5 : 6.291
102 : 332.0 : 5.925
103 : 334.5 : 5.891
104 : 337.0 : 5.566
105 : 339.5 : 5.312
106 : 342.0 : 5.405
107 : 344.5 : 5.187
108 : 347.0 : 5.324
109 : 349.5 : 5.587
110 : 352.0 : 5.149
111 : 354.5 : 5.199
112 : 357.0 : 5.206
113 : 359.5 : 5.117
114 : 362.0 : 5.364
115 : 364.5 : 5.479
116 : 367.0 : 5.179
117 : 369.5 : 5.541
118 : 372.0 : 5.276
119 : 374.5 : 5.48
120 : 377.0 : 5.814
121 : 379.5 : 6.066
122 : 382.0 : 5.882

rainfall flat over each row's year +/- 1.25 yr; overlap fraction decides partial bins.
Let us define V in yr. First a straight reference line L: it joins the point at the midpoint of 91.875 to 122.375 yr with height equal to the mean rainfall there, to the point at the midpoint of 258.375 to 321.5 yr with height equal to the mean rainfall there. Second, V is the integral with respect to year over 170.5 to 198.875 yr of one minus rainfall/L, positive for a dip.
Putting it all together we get 1.8 yr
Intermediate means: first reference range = 8.54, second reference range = 6.06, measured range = 7.02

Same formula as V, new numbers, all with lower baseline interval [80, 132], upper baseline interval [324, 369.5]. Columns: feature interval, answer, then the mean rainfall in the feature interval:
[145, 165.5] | 1.8 yr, 7.34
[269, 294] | 2.2 yr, 5.82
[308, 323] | -1.2 yr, 6.43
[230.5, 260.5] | 2.0 yr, 6.41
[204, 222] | -0.8 yr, 7.6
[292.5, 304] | 0.4 yr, 5.95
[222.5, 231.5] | 0.0 yr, 7.08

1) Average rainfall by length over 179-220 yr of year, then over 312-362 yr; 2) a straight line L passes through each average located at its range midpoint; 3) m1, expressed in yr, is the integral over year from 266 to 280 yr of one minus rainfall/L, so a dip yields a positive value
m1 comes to 1.3 yr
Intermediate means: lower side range 7.36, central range 5.91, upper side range 5.78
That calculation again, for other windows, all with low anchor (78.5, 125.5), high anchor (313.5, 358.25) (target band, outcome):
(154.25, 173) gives 2.4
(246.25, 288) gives 3.9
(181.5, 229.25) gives -0.1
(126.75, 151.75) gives -0.8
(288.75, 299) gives 1.0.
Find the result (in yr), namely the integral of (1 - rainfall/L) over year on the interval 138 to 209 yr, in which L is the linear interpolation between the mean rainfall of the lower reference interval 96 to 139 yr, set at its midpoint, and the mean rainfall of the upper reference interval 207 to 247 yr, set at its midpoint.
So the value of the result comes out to 5.3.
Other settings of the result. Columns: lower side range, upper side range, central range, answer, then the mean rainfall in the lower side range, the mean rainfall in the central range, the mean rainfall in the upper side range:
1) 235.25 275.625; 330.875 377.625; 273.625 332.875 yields -3.0 yr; 6.23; 6.12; 5.41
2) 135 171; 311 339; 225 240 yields -0.1 yr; 7.45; 6.92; 6.22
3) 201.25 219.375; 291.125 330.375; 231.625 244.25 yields 0.8 yr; 7.66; 6.78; 6.24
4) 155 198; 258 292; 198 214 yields -2.4 yr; 6.96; 7.65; 5.92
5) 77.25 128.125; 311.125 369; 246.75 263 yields 1.6 yr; 8.63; 6.09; 5.74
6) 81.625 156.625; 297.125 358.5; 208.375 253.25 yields 0.9 yr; 8.46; 6.97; 5.93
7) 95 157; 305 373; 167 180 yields 1.8 yr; 8.43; 6.74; 5.78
